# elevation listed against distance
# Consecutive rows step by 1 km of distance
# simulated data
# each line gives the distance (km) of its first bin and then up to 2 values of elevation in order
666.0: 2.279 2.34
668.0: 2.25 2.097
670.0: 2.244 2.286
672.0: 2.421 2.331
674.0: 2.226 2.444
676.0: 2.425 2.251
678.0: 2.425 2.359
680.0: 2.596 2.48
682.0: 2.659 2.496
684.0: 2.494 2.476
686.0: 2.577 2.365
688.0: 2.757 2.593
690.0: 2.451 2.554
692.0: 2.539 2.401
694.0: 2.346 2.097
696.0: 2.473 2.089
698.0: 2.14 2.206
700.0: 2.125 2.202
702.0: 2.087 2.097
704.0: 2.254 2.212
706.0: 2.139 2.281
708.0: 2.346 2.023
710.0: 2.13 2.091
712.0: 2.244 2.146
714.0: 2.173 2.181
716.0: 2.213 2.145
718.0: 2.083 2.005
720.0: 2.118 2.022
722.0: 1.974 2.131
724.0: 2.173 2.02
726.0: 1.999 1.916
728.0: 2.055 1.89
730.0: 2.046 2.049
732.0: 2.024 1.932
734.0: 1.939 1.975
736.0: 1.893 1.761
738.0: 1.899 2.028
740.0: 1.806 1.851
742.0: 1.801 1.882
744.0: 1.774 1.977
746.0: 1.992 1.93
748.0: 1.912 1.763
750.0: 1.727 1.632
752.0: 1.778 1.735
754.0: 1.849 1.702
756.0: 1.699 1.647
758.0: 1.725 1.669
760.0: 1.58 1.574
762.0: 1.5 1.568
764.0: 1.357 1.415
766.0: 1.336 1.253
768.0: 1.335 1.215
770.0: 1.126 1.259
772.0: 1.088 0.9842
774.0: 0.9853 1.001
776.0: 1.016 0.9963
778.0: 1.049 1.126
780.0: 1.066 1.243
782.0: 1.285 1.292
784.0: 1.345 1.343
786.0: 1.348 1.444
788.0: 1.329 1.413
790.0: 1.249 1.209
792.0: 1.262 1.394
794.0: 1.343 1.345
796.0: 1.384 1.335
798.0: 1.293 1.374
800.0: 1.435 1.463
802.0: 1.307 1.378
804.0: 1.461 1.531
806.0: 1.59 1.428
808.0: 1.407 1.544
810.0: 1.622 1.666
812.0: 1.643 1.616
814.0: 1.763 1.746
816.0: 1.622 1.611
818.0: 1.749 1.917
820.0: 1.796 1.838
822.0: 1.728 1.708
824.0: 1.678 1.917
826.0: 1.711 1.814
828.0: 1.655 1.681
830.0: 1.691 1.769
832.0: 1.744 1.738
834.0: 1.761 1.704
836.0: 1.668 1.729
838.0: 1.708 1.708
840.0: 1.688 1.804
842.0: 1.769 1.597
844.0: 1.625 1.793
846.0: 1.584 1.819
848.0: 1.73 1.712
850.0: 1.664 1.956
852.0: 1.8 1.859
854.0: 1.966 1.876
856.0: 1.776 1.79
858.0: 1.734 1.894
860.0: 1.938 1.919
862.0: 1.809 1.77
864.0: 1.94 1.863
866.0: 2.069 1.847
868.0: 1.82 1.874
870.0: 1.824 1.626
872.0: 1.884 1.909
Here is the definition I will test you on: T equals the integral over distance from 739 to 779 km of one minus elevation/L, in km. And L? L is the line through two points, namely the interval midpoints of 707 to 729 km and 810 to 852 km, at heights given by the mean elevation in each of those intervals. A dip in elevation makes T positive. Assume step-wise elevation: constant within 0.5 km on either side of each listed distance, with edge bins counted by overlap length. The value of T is 9.06 km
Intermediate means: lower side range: 2.1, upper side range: 1.73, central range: 1.53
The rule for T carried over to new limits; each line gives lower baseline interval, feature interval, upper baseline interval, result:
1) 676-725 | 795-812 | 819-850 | 3.7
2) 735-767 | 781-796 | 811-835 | 3.5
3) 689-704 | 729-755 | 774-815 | -0.3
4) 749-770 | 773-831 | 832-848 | 6.6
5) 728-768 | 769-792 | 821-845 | 7.3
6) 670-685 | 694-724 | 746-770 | -0.9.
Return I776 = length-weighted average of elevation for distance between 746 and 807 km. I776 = 1.4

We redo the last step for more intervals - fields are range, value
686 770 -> 1.97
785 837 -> 1.56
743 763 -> 1.74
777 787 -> 1.23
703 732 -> 2.11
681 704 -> 2.37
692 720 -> 2.19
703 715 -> 2.18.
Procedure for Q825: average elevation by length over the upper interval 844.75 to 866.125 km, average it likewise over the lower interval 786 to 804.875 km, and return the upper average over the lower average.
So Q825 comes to 1.34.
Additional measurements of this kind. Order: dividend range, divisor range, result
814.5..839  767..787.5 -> 1.47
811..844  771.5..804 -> 1.37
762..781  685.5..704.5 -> 0.51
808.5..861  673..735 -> 0.78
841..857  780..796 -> 1.34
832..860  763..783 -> 1.49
